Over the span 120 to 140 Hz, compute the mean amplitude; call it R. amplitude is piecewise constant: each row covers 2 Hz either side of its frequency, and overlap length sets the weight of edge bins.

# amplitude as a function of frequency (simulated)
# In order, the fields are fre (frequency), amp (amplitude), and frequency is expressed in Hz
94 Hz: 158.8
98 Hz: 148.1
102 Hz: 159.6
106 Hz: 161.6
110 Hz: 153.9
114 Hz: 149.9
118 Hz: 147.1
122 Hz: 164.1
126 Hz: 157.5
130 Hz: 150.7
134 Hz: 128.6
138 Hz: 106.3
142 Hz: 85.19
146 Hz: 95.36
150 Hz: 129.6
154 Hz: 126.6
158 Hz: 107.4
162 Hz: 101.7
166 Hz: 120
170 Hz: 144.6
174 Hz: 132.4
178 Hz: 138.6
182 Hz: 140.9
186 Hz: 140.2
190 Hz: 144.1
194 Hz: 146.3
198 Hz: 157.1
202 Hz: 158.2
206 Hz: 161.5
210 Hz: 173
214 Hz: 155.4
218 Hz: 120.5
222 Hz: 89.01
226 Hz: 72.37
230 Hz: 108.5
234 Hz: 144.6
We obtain 141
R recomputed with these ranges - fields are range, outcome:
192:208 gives 156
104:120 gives 153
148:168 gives 117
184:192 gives 142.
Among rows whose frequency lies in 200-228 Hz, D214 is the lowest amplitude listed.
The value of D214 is 72.37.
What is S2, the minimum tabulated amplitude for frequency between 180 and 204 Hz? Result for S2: 140.2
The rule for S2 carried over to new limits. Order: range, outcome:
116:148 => 85.19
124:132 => 150.7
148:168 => 101.7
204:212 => 161.5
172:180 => 132.4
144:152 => 95.36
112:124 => 147.1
